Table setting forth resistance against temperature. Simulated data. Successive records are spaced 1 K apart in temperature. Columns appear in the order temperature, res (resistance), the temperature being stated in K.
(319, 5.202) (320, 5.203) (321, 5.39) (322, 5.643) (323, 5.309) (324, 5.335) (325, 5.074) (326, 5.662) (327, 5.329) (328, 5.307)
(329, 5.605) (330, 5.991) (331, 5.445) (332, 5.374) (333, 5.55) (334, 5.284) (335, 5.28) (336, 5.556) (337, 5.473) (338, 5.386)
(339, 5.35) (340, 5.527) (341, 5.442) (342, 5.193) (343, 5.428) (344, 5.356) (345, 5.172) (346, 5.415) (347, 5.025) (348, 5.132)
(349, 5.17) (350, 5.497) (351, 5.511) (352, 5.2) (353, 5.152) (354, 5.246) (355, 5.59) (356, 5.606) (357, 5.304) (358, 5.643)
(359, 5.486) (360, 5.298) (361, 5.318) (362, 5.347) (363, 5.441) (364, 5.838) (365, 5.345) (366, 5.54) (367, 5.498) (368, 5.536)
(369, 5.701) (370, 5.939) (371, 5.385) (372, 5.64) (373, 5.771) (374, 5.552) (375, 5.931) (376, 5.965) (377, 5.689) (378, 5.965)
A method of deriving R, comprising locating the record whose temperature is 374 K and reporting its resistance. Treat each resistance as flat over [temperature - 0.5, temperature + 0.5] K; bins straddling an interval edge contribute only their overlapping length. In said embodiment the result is 5.552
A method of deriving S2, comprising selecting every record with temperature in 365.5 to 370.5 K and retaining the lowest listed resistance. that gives 5.498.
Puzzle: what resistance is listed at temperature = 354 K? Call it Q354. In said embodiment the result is 5.246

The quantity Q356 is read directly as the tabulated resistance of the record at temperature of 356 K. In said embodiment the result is 5.606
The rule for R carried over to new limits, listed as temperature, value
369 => 5.701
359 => 5.486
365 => 5.345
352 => 5.2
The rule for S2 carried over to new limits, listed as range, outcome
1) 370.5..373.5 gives 5.385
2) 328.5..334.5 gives 5.284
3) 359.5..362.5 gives 5.298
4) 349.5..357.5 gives 5.152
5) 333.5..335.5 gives 5.28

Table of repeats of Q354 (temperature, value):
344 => 5.356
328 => 5.307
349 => 5.17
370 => 5.939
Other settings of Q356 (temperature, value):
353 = 5.152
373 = 5.771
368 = 5.536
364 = 5.838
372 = 5.64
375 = 5.931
